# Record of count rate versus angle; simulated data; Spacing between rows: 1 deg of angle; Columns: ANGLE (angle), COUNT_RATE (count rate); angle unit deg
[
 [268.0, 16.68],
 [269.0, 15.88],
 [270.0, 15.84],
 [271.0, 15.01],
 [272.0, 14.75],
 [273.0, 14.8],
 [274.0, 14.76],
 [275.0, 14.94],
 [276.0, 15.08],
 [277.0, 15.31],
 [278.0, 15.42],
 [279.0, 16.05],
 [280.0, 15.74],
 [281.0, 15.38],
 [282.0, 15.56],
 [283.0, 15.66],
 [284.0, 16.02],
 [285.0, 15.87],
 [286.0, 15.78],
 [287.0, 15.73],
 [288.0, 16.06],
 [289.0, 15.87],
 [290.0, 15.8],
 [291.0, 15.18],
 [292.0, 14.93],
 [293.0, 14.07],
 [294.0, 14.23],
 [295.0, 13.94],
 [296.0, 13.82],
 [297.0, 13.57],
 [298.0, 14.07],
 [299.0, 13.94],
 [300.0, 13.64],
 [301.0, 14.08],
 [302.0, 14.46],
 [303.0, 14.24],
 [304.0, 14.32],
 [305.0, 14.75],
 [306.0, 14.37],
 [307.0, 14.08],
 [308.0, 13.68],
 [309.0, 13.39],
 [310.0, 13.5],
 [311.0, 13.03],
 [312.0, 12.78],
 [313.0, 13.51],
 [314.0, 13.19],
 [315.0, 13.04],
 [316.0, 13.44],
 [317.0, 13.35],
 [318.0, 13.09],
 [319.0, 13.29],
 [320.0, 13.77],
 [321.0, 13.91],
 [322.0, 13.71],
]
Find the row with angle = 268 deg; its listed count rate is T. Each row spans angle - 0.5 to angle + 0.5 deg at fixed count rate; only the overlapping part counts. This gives 16.68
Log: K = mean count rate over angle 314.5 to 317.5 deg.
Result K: 13.3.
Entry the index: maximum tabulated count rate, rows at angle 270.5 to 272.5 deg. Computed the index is 15.01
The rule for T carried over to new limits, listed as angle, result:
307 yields 14.08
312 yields 12.78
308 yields 13.68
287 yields 15.73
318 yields 13.09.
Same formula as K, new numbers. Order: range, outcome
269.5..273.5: 15.1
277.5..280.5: 15.7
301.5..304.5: 14.3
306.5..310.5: 13.7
